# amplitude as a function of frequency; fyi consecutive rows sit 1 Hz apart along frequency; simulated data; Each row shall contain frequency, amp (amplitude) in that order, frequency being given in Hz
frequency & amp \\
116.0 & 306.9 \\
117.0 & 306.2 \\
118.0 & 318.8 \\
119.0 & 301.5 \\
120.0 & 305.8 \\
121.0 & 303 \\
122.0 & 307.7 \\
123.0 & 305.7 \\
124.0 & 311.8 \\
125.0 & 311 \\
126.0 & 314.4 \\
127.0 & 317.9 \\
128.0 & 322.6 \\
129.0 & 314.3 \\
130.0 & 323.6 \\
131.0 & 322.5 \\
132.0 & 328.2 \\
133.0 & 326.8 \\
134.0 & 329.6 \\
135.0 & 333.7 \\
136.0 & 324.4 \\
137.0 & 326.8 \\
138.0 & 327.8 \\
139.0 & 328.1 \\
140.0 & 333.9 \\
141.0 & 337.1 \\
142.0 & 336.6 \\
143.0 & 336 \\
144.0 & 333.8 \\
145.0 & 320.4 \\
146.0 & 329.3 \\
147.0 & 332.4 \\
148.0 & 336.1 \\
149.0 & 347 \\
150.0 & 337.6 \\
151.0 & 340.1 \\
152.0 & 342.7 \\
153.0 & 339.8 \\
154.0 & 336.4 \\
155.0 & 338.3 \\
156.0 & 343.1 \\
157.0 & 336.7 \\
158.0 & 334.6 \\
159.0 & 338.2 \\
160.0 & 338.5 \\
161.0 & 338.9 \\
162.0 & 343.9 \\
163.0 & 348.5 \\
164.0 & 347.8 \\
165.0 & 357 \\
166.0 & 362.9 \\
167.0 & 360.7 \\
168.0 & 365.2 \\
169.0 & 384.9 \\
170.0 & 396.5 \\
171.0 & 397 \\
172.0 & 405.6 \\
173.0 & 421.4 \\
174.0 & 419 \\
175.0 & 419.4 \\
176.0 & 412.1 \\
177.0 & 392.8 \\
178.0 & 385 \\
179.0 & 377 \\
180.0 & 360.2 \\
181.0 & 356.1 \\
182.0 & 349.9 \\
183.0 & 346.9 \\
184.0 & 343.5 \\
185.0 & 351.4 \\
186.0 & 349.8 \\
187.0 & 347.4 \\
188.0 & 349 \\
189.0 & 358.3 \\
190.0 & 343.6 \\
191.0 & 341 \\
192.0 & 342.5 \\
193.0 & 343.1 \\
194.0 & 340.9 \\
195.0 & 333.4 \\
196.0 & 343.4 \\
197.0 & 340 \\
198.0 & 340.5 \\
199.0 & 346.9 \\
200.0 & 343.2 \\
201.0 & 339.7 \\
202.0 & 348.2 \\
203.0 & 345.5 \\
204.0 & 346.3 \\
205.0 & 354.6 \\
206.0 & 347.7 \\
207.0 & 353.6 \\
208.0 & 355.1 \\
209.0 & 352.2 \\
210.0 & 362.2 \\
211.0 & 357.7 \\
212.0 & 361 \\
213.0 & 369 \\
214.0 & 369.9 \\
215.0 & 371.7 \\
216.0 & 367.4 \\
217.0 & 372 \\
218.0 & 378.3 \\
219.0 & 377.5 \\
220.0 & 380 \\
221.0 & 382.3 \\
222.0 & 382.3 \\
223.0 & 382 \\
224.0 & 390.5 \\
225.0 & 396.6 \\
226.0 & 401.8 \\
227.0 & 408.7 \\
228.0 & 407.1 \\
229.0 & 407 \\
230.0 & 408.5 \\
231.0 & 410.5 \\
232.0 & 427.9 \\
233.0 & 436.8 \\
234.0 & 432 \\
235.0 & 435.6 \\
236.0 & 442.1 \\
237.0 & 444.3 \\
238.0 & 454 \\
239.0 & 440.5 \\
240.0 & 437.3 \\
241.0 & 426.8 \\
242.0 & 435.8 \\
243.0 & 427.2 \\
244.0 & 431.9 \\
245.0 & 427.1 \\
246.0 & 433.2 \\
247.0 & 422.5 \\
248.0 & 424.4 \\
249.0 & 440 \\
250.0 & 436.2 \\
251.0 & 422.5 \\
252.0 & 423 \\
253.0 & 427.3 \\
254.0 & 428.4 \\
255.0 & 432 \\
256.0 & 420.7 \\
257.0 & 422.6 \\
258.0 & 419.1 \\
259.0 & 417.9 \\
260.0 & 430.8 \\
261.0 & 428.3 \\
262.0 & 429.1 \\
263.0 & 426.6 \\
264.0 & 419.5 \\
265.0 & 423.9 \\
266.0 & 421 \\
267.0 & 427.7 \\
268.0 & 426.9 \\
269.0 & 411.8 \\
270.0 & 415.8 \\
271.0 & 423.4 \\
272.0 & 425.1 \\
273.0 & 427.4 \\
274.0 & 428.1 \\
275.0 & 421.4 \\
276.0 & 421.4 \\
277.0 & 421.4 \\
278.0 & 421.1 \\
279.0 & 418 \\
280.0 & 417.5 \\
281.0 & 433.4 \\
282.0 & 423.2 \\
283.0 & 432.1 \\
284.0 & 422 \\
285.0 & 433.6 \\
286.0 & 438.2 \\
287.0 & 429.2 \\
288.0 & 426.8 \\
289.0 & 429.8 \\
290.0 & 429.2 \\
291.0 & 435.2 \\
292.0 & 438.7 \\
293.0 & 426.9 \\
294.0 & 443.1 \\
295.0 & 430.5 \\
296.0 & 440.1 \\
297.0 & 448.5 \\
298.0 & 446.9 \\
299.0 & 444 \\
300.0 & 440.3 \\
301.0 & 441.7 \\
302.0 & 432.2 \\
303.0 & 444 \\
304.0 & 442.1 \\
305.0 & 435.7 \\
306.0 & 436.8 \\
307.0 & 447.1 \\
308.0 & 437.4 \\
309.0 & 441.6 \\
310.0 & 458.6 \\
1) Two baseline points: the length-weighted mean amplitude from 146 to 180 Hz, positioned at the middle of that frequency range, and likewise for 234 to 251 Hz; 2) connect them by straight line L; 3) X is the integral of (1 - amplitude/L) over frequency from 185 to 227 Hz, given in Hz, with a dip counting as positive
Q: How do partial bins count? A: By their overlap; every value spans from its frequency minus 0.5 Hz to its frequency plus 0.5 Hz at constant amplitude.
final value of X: 4.4 Hz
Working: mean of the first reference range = 362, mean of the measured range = 359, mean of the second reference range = 434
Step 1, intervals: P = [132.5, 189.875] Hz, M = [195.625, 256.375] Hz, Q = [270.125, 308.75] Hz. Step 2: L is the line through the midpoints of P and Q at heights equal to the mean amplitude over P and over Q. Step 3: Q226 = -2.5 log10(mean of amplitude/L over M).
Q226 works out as -0.005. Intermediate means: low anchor 353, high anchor 432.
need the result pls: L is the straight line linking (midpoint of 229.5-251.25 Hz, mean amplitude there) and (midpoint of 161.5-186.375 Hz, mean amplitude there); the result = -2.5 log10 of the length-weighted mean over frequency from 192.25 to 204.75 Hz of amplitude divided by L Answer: 0.16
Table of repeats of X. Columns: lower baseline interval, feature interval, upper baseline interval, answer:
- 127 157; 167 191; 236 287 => -0.9 Hz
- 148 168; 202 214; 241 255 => 1.1 Hz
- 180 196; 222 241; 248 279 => -1.3 Hz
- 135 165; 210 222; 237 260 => 0.8 Hz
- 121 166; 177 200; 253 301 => 0.9 Hz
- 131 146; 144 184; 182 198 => -2.6 Hz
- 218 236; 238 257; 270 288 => -0.8 Hz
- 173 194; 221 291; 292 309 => -2.1 Hz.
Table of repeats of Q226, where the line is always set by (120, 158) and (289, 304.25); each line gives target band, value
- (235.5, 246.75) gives -0.10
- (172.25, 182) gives -0.11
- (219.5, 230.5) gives -0.02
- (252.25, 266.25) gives -0.03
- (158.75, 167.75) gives -0.01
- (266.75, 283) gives 0.00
